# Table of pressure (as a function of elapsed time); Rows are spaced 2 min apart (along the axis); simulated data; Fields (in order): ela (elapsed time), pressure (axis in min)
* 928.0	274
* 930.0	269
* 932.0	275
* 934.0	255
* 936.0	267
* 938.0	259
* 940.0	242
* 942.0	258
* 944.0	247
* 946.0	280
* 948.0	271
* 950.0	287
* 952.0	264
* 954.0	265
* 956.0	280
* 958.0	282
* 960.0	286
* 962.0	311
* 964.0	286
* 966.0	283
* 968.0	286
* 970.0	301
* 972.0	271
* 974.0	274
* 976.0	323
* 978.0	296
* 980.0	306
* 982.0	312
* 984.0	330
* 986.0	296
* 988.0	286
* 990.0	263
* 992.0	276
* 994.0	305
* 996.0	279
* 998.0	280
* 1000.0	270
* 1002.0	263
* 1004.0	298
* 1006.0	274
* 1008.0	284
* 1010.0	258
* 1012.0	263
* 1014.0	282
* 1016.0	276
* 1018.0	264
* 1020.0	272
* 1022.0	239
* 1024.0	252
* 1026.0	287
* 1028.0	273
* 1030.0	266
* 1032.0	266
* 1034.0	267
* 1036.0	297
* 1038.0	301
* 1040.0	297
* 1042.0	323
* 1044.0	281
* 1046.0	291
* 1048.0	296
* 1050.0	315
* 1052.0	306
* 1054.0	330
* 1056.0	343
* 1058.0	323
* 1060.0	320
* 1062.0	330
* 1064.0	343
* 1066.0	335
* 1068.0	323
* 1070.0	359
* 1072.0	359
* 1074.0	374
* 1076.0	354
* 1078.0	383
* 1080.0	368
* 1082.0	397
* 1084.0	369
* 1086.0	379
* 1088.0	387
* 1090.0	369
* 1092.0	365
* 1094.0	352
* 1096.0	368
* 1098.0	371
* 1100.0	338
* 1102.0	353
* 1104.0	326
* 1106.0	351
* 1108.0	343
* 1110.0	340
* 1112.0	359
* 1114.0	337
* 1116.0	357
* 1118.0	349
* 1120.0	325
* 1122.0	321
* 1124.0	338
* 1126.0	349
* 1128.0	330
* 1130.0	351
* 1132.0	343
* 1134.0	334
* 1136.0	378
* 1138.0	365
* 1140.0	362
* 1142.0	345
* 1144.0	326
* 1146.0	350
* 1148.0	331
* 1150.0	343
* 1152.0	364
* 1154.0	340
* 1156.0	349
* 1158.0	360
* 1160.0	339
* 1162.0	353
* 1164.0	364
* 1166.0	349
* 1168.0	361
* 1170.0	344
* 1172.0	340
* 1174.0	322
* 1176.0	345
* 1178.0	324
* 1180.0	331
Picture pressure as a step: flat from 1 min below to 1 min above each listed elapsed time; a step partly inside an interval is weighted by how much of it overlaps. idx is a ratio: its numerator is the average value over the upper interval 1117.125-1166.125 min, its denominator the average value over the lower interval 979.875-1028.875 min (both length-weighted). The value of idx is 1.24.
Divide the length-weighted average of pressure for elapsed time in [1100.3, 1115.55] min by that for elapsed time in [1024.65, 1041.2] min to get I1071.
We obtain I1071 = 1.2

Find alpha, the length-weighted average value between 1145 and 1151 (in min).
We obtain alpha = 341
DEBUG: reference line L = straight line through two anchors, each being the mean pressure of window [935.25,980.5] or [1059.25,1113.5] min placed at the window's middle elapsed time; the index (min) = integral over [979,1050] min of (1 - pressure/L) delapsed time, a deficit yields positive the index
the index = 6.80 min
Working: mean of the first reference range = 279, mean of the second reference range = 356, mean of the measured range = 283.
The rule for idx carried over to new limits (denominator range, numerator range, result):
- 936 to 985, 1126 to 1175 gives 1.23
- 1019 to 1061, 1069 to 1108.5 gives 1.24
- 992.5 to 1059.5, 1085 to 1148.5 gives 1.22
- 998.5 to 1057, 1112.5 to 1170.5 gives 1.22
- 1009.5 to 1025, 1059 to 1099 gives 1.37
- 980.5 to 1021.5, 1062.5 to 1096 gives 1.29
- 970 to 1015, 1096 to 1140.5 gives 1.21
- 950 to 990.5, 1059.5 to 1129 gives 1.21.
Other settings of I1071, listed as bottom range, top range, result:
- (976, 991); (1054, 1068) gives 1.10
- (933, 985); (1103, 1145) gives 1.22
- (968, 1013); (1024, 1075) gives 1.08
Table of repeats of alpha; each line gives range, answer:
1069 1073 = 359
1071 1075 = 366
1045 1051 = 301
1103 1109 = 340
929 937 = 266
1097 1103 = 354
